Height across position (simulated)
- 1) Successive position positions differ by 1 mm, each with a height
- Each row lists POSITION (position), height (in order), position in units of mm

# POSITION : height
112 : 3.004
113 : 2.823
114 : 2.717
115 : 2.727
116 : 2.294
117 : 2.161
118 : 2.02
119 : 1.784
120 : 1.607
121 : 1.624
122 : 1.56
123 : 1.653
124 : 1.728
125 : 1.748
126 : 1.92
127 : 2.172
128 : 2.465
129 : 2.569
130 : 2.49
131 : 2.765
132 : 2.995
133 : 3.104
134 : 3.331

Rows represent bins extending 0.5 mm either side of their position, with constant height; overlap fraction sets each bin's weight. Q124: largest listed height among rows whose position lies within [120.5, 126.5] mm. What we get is 1.92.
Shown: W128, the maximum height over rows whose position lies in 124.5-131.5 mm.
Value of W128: 2.765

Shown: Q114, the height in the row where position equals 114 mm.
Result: 2.717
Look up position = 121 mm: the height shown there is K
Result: 1.624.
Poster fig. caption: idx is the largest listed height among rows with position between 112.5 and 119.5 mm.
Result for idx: 2.823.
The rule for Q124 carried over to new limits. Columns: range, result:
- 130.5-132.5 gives 2.995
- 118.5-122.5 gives 1.784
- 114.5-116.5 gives 2.727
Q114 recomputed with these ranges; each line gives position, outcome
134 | 3.331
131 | 2.765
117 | 2.161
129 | 2.569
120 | 1.607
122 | 1.56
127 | 2.172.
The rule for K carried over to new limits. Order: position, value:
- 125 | 1.748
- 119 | 1.784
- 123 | 1.653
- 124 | 1.728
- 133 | 3.104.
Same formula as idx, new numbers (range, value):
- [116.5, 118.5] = 2.161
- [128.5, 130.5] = 2.569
